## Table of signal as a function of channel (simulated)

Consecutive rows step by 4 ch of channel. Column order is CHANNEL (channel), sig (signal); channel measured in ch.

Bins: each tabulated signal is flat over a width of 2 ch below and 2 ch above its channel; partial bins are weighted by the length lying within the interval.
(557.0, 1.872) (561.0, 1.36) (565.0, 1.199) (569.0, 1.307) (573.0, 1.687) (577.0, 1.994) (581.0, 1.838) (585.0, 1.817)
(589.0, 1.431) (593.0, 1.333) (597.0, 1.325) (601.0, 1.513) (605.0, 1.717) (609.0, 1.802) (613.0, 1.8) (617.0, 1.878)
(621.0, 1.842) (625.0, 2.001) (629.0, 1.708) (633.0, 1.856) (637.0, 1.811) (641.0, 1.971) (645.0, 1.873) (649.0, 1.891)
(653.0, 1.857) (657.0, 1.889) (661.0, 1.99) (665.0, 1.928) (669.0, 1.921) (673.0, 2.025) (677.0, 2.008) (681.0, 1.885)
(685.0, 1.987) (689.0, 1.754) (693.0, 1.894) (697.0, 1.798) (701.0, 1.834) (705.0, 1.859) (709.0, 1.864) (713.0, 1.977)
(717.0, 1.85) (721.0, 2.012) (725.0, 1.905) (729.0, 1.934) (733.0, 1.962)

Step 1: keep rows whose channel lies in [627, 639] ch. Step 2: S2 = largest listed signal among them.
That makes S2 1.856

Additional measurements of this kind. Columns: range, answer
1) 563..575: 1.687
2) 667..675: 2.025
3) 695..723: 2.012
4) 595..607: 1.717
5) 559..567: 1.36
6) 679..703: 1.987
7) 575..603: 1.994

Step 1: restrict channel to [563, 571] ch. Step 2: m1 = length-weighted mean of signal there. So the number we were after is 1.25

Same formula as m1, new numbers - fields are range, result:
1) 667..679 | 1.98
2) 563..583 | 1.6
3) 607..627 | 1.86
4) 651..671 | 1.92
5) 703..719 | 1.89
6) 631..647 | 1.88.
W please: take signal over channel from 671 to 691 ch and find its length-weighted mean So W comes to 1.93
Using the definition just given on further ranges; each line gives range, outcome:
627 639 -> 1.79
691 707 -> 1.85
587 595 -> 1.38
